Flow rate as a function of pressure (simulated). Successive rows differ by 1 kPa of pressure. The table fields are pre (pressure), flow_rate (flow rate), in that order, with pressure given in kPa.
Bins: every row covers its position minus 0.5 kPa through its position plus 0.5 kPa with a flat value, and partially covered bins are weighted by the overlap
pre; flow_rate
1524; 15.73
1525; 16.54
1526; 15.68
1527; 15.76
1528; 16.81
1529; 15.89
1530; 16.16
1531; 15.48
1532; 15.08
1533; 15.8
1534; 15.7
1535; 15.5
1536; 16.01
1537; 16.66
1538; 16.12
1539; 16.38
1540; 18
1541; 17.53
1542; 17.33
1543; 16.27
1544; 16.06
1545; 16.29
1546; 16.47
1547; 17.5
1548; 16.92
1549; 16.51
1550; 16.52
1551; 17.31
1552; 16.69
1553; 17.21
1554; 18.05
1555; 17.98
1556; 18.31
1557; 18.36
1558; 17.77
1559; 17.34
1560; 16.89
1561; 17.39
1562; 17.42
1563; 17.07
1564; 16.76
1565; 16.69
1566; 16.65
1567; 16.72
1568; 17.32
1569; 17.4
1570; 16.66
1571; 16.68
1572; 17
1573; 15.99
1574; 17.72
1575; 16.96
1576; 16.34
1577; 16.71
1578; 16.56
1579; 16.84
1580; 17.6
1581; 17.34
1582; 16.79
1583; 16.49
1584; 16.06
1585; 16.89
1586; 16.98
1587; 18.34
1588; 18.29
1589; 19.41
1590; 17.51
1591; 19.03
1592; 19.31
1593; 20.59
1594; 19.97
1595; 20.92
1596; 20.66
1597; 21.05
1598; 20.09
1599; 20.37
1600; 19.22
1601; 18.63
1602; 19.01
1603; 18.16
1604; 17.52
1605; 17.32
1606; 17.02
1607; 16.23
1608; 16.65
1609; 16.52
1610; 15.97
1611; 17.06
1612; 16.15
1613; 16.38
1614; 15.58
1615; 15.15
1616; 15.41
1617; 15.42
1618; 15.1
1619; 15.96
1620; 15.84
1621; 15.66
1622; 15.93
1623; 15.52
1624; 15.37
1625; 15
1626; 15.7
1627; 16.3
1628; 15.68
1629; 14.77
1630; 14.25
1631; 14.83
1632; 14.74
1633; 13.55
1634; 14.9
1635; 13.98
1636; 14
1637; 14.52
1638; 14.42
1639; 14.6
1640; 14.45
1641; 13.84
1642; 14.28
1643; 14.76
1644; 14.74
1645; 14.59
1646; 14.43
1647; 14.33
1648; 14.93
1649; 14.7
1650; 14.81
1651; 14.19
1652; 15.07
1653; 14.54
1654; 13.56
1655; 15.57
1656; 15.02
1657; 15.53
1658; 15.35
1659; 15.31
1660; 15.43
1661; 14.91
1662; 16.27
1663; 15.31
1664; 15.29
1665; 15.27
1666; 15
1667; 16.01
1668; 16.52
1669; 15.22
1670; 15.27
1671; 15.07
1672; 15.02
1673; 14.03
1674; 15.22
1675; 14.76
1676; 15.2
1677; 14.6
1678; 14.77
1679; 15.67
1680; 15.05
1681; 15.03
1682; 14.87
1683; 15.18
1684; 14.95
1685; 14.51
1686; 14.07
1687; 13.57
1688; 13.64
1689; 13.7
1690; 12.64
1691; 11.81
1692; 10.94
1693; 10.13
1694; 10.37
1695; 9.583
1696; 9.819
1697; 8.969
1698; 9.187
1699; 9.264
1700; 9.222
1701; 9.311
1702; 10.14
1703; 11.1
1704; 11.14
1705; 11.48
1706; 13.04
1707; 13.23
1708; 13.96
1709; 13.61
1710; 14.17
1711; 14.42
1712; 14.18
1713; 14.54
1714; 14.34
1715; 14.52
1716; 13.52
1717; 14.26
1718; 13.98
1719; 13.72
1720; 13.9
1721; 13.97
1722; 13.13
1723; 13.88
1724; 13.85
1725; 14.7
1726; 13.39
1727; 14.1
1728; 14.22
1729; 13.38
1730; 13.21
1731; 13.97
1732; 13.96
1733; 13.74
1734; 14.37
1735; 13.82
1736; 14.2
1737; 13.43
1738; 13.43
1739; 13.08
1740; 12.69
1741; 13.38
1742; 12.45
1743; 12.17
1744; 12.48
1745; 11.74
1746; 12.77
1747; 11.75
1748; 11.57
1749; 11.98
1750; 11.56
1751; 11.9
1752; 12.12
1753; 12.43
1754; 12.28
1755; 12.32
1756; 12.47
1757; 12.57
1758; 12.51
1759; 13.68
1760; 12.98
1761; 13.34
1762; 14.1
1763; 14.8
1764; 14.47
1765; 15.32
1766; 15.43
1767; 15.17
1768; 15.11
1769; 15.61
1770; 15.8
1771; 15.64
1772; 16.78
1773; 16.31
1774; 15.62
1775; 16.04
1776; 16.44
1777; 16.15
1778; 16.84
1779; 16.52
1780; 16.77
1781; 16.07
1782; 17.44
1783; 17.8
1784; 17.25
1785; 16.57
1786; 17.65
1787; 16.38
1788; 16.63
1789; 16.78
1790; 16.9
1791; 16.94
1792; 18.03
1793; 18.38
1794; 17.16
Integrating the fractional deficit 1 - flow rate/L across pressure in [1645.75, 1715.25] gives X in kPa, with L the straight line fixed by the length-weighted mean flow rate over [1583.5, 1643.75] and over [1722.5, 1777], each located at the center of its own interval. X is 6.78 kPa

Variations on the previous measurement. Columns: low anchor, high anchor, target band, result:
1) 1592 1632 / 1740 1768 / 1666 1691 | 0.7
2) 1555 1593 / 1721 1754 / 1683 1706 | 4.5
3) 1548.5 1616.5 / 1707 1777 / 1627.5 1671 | 3.0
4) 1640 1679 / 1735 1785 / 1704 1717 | 0.8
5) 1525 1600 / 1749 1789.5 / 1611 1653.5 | 4.0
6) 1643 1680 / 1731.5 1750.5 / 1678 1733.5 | 3.2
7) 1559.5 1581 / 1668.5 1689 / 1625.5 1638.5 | 0.8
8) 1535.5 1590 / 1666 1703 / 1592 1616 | -3.5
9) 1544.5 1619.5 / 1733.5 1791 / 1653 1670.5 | 0.9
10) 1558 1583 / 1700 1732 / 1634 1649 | 0.7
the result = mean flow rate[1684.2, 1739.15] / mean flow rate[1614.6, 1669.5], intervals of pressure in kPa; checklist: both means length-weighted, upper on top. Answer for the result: 0.9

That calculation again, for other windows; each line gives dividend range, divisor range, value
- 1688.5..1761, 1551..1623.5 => 0.73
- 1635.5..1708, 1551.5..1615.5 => 0.78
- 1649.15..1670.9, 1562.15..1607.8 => 0.85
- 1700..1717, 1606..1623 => 0.81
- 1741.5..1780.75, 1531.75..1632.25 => 0.82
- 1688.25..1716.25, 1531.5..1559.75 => 0.70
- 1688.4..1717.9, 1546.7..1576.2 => 0.70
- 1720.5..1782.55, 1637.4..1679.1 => 0.94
